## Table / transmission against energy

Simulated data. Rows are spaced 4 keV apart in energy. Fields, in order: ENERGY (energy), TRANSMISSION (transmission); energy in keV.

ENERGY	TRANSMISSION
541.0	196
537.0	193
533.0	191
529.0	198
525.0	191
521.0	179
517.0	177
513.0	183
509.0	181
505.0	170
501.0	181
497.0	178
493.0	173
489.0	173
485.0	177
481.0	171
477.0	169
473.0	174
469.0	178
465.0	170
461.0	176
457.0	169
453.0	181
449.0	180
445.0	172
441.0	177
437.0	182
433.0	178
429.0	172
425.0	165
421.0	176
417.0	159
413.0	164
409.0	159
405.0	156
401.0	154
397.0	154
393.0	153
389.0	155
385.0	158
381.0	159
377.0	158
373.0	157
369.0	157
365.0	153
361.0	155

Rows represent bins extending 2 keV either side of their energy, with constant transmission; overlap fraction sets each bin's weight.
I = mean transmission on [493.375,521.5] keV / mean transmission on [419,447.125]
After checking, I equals 1.02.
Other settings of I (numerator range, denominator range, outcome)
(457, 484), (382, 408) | 1.11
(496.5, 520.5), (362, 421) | 1.13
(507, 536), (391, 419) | 1.18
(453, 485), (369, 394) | 1.10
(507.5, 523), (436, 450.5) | 1.01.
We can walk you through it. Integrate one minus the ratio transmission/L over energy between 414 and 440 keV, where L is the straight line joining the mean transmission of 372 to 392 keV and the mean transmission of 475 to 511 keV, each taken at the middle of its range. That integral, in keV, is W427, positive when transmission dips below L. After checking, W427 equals -1.2 keV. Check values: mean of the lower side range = 157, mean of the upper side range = 175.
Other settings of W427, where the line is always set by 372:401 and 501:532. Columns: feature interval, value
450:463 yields -0.4 keV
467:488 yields 0.1 keV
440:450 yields -0.5 keV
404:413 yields 0.1 keV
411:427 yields -0.3 keV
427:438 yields -0.8 keV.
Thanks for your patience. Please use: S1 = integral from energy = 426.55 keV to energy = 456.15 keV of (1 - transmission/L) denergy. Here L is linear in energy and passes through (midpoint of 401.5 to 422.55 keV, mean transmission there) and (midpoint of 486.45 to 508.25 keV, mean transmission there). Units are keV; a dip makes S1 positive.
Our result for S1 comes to -1.8 keV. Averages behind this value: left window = 162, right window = 175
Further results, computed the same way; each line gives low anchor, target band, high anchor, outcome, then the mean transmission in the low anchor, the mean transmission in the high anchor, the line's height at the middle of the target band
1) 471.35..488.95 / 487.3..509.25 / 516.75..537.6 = 0.4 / 173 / 189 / 179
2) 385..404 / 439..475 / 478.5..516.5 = -1.6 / 155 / 176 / 168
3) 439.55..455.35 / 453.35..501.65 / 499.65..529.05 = 1.4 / 177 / 182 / 179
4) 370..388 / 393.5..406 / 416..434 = 0.7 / 158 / 170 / 163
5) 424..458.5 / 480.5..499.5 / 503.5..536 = 0.6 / 175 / 184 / 181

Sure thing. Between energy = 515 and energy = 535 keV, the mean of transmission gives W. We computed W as 187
